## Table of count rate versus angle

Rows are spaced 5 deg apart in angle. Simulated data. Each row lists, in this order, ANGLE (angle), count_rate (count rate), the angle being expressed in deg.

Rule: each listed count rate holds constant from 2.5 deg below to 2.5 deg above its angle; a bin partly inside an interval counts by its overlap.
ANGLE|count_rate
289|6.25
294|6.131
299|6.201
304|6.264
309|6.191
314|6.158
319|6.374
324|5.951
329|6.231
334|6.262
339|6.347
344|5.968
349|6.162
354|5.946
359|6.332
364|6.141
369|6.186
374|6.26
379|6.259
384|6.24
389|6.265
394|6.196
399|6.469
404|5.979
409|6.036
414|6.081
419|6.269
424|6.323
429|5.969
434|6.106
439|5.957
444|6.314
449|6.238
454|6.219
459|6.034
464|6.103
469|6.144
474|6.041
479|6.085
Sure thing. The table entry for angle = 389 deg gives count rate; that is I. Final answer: 6.265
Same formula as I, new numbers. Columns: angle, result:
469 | 6.144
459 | 6.034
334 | 6.262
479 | 6.085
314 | 6.158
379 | 6.259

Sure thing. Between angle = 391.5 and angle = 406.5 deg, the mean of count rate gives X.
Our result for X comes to 6.21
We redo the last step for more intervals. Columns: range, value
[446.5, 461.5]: 6.16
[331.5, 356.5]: 6.14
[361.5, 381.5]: 6.21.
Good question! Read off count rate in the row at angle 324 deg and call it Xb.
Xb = 5.951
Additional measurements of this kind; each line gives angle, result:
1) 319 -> 6.374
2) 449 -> 6.238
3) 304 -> 6.264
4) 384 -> 6.24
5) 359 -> 6.332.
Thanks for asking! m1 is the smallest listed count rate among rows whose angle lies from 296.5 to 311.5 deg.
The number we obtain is 6.191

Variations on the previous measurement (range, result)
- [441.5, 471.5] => 6.034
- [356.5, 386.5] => 6.141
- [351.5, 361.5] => 5.946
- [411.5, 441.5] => 5.957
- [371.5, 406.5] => 5.979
